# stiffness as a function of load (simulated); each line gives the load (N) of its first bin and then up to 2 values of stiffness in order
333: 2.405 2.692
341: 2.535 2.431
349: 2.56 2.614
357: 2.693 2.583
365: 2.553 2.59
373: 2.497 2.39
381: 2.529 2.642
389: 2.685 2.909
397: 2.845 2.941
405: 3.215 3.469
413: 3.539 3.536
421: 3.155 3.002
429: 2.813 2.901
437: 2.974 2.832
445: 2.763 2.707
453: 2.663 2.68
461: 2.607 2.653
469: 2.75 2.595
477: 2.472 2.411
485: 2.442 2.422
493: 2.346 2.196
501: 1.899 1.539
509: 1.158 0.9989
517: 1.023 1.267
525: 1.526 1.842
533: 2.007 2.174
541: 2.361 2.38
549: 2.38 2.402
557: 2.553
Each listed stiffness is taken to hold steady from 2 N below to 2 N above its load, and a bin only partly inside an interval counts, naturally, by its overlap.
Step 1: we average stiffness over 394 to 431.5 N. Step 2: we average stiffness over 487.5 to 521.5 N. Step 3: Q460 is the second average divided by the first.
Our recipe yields 0.52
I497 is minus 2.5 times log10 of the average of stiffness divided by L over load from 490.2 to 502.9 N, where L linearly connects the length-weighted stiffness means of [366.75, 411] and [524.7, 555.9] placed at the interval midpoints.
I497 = 0.09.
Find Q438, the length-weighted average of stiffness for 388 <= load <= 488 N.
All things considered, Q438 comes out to 2.86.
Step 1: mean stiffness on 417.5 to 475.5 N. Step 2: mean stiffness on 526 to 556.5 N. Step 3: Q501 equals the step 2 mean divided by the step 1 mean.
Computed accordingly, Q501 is 0.8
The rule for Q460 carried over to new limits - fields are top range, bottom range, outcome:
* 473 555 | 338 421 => 0.71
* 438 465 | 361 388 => 1.07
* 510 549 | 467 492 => 0.70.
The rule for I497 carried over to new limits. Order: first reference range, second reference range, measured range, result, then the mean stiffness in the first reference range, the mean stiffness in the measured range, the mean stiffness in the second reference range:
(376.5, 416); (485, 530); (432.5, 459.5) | -0.17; 2.95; 2.78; 1.69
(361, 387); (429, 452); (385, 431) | -0.15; 2.54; 3.08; 2.83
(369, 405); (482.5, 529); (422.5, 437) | -0.24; 2.7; 2.92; 1.72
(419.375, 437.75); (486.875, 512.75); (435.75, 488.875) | -0.09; 2.96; 2.64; 1.87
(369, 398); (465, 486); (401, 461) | -0.16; 2.63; 3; 2.55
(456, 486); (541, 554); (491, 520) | 0.49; 2.58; 1.58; 2.38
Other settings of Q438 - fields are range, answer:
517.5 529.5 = 1.44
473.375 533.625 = 1.85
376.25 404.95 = 2.75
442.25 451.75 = 2.74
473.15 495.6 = 2.43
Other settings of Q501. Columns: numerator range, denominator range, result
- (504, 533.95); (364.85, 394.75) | 0.54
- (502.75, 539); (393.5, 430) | 0.48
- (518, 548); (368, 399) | 0.73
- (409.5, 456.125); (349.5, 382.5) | 1.17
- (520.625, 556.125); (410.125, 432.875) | 0.65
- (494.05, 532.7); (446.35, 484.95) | 0.59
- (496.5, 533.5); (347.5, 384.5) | 0.59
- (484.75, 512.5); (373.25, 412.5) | 0.67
